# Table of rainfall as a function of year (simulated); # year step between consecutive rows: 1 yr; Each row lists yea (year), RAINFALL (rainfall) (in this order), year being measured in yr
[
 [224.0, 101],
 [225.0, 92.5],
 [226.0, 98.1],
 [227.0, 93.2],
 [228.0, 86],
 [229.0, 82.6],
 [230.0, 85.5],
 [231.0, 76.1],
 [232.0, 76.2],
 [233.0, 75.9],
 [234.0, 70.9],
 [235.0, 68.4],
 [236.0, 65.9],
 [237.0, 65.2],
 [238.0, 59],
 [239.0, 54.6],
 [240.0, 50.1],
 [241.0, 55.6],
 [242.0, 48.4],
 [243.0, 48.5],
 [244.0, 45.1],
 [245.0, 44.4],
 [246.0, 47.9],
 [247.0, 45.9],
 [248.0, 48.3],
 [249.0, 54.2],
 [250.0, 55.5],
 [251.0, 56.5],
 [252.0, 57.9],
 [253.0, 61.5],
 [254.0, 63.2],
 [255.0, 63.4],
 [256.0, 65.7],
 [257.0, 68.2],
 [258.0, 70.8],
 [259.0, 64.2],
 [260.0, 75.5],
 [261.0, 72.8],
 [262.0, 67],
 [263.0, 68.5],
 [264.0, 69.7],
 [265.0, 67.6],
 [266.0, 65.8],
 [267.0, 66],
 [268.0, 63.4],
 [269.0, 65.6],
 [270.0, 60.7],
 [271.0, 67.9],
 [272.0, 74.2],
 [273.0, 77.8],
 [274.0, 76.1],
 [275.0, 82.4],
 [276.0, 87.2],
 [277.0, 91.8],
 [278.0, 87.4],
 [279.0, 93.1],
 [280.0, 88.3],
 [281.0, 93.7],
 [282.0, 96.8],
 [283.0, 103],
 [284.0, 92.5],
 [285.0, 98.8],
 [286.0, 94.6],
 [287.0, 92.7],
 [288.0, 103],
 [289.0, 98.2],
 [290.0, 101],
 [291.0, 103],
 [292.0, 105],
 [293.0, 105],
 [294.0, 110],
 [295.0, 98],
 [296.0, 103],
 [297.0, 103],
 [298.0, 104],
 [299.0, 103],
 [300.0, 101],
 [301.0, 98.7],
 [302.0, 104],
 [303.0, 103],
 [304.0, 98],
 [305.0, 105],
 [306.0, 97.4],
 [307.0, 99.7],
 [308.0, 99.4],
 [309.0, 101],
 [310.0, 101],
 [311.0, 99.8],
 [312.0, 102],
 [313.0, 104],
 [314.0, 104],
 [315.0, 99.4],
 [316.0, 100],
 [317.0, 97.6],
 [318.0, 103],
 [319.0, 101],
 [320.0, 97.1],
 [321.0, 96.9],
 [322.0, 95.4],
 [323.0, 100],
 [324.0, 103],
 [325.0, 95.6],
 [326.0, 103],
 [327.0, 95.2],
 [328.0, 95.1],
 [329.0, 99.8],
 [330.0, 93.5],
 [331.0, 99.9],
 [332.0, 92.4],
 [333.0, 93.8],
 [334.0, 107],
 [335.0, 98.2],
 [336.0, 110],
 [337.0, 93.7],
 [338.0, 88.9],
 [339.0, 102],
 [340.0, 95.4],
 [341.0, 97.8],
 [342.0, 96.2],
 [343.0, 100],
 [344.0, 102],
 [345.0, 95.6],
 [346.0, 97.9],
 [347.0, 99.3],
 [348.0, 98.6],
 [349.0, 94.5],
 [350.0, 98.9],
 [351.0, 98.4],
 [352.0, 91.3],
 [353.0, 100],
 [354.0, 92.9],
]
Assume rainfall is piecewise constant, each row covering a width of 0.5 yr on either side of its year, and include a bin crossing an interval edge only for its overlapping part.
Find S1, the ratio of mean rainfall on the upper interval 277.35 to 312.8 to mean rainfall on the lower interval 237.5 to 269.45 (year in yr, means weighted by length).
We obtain 1.7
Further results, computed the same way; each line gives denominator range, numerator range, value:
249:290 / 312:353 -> 1.28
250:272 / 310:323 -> 1.52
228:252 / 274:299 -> 1.60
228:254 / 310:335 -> 1.64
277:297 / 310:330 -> 1.01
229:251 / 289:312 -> 1.71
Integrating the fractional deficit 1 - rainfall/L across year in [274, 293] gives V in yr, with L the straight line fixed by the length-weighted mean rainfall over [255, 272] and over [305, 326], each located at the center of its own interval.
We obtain -3.5 yr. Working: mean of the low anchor 67.5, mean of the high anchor 100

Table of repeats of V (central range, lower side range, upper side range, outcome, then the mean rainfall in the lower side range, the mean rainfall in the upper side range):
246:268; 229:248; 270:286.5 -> 3.0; 60.5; 87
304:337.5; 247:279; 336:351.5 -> -3.9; 68.3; 97.7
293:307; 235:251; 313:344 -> -3.2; 53.2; 98.6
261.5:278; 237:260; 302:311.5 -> 0.1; 56.5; 101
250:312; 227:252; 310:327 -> -2.7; 61.7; 100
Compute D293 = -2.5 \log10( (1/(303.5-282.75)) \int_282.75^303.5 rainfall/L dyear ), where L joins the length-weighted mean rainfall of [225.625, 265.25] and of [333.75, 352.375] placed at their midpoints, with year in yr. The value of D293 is -0.24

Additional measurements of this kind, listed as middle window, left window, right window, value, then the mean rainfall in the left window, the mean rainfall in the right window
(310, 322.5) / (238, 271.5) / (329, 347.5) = -0.14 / 60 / 98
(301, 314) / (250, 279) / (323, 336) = -0.14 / 70.1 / 98.6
